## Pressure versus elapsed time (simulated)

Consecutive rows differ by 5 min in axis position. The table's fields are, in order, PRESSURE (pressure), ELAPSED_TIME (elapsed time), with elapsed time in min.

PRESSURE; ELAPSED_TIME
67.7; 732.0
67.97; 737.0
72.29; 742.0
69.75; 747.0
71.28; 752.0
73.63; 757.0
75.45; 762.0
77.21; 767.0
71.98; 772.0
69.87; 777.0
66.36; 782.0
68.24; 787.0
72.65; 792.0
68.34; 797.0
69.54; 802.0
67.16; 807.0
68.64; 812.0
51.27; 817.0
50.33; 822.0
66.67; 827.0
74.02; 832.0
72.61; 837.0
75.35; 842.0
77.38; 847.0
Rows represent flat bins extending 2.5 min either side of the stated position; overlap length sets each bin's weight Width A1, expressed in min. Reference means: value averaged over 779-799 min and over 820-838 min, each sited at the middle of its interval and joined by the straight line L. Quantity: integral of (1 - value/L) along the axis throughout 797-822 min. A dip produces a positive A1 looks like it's 1.6 min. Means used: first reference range 68.9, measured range 63.2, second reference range 65.8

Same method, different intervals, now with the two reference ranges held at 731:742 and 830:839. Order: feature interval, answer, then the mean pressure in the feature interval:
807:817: 1.2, 63.9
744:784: -1.1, 72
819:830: 2.1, 58.9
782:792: 0.3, 68.9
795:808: 0.6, 68.5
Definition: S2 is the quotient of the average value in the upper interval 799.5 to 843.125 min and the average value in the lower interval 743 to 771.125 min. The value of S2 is 0.9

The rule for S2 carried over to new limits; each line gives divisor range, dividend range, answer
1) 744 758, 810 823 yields 0.80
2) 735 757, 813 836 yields 0.87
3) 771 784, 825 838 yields 1.03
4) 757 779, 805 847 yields 0.90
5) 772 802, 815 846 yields 0.95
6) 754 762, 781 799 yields 0.93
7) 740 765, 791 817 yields 0.93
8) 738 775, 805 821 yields 0.84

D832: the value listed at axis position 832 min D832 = 74.02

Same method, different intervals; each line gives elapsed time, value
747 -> 69.75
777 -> 69.87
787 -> 68.24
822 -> 50.33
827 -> 66.67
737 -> 67.97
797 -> 68.34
